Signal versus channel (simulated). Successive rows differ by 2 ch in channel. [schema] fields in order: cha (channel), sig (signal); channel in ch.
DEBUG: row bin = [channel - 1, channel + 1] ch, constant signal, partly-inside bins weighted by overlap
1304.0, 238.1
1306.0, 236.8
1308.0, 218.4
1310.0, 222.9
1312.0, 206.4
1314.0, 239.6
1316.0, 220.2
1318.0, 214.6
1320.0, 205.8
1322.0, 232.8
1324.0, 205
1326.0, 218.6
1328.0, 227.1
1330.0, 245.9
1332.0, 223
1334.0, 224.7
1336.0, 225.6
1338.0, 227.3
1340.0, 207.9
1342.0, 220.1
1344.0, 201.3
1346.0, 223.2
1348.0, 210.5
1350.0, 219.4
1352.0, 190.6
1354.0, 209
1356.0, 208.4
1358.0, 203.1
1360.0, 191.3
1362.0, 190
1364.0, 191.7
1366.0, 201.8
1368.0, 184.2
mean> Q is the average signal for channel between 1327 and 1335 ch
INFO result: 230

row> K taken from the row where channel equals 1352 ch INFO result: 190.6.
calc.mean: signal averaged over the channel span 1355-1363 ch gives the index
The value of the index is 198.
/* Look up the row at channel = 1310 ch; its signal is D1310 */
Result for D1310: 222.9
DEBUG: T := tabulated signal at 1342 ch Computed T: 220.1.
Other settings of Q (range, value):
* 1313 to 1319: 225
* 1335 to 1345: 216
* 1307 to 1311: 221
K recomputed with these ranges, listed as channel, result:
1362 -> 190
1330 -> 245.9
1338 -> 227.3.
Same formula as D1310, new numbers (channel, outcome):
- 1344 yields 201.3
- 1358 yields 203.1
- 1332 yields 223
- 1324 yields 205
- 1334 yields 224.7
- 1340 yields 207.9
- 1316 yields 220.2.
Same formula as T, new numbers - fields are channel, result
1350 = 219.4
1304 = 238.1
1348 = 210.5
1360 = 191.3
